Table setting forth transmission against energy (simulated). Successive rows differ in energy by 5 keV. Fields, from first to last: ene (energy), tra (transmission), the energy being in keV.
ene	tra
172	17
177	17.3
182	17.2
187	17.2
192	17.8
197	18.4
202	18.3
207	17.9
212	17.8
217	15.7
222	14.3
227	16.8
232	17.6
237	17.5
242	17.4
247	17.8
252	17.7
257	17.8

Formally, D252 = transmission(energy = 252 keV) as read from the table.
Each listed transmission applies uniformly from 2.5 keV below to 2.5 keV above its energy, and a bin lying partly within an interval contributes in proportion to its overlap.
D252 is 17.7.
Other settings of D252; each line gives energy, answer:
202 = 18.3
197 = 18.4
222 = 14.3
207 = 17.9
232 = 17.6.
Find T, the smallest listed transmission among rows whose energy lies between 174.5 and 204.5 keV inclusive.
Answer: 17.2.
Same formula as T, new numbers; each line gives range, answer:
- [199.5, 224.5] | 14.3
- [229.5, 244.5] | 17.4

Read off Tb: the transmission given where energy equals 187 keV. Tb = 17.2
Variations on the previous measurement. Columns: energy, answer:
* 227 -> 16.8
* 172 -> 17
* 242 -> 17.4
